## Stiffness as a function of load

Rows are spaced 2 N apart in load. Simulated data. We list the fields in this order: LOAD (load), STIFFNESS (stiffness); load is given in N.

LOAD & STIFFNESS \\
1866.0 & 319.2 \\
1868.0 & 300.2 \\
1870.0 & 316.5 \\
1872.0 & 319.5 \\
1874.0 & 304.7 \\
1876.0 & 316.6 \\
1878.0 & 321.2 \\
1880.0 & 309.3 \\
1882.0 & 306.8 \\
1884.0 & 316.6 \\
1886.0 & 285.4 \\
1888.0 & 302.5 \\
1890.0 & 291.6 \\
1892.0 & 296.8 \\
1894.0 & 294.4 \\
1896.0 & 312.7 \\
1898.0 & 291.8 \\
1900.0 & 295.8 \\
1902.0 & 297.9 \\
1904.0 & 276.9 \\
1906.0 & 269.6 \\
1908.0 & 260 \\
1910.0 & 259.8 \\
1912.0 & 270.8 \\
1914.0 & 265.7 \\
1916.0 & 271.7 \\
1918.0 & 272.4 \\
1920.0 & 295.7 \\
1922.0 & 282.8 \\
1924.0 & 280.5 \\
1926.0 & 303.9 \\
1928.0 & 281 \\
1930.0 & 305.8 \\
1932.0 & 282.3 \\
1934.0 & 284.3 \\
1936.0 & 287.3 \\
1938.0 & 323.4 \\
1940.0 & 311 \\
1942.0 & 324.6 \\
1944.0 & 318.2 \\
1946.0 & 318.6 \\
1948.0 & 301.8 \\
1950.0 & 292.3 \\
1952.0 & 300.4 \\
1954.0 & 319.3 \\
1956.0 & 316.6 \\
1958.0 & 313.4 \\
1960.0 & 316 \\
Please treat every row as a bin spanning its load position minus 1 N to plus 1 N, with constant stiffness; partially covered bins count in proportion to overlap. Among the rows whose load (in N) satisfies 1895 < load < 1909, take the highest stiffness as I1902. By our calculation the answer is 312.7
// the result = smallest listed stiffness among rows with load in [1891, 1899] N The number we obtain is 291.8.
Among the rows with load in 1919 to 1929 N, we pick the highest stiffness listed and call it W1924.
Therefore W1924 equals 303.9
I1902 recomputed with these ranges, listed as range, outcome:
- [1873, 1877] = 316.6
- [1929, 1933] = 305.8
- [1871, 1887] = 321.2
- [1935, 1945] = 324.6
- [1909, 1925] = 295.7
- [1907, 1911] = 260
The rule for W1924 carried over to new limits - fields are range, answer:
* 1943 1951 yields 318.6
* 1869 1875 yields 319.5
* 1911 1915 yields 270.8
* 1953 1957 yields 319.3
